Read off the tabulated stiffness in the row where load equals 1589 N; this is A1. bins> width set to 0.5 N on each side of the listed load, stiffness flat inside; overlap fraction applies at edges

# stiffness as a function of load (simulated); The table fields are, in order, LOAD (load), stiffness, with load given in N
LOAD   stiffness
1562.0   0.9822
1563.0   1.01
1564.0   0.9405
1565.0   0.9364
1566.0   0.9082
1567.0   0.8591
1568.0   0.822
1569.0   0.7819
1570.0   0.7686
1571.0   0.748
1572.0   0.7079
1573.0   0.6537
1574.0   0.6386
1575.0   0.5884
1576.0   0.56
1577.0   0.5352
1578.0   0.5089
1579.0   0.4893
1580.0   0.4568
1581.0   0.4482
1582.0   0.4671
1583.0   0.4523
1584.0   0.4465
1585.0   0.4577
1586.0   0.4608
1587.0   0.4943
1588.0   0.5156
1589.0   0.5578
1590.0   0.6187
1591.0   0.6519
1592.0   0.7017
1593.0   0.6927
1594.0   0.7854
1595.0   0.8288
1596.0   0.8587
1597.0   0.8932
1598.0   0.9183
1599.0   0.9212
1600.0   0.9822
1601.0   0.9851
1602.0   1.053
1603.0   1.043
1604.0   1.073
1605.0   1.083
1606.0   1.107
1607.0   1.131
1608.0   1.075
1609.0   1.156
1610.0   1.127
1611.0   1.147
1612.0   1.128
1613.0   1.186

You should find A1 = 0.5578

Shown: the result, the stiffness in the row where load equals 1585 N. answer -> 0.4577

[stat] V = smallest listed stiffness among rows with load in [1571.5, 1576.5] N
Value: 0.56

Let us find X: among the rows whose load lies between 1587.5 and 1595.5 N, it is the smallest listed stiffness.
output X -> 0.5156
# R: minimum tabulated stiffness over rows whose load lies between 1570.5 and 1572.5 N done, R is 0.7079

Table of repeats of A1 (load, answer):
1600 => 0.9822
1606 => 1.107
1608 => 1.075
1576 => 0.56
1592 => 0.7017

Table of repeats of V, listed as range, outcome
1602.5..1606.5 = 1.043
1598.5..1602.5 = 0.9212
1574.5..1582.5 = 0.4482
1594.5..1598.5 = 0.8288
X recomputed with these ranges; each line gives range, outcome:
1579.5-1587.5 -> 0.4465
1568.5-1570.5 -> 0.7686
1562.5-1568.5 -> 0.822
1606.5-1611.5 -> 1.075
